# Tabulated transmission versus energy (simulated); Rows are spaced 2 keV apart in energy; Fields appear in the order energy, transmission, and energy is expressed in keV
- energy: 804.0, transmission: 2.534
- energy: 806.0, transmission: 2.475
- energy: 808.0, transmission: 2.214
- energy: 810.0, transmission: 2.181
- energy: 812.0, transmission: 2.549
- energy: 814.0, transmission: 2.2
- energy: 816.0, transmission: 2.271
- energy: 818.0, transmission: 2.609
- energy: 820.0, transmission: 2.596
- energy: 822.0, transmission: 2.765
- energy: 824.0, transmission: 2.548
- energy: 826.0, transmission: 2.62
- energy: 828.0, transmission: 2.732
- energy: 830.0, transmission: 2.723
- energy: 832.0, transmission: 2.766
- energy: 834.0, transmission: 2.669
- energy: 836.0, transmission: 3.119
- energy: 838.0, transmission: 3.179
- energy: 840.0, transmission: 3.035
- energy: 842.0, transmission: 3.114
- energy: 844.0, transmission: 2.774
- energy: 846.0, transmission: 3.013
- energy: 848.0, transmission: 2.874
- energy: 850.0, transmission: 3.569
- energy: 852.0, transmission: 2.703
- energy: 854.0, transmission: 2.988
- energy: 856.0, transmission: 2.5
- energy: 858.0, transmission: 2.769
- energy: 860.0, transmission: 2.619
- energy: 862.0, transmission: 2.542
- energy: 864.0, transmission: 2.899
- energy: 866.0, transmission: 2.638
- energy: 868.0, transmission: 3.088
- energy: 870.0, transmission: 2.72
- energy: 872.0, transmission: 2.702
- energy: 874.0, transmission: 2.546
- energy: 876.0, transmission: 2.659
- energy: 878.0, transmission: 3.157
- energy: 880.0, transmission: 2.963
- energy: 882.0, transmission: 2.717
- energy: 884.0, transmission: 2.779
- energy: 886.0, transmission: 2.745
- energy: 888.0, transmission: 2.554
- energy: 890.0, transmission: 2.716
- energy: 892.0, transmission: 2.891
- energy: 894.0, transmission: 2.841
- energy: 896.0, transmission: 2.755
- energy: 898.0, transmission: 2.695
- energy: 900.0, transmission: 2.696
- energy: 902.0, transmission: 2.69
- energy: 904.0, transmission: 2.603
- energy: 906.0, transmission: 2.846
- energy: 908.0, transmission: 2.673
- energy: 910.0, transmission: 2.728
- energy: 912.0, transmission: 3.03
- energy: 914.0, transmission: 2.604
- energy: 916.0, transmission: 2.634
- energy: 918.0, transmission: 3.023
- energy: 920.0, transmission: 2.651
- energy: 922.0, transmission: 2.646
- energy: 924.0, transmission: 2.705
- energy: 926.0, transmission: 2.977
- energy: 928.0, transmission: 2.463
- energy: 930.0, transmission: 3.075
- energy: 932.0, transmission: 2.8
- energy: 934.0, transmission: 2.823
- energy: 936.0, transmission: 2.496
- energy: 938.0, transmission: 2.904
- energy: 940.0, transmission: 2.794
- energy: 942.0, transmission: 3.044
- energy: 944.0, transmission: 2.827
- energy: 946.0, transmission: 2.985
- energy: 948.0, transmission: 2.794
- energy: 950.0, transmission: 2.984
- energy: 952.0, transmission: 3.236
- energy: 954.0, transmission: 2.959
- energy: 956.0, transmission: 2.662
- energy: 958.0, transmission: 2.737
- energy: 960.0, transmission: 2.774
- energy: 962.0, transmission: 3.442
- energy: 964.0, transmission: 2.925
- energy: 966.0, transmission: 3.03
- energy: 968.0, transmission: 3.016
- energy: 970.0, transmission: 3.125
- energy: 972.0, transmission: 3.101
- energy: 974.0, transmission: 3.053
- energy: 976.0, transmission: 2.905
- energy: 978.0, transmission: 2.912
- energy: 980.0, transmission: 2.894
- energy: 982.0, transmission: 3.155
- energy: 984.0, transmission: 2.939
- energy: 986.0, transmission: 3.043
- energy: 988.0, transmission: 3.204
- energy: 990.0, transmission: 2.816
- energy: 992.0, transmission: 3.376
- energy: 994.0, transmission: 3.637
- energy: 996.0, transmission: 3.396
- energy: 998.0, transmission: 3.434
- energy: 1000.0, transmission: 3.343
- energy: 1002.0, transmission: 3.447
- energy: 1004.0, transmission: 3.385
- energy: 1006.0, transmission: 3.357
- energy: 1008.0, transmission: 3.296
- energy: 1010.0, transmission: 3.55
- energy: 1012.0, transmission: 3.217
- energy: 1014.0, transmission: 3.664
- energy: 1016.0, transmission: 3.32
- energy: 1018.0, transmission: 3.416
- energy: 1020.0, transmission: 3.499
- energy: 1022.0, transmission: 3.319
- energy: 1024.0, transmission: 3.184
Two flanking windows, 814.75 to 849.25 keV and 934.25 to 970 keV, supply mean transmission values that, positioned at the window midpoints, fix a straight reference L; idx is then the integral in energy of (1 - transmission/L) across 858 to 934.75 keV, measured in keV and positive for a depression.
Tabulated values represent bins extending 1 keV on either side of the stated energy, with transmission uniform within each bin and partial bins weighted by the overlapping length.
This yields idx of 2.7 keV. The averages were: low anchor 2.79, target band 2.76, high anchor 2.92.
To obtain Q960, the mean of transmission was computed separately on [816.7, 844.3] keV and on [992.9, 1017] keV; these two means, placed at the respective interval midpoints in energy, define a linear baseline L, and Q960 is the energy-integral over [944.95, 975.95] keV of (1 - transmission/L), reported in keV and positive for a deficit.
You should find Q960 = 2.6 keV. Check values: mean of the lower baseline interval 2.8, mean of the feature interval 2.99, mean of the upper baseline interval 3.42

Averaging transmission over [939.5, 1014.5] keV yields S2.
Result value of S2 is 3.12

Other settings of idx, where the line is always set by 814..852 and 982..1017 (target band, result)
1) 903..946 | 4.2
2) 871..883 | 0.6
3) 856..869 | 0.7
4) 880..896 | 1.2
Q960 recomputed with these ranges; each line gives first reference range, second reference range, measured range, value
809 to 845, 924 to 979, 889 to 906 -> 0.5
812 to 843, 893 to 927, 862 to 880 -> -0.4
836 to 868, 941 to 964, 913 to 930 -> 1.1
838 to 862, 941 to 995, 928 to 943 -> 0.8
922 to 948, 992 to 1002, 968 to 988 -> 1.4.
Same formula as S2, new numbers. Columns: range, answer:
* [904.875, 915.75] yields 2.76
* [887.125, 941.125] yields 2.75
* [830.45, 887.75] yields 2.85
